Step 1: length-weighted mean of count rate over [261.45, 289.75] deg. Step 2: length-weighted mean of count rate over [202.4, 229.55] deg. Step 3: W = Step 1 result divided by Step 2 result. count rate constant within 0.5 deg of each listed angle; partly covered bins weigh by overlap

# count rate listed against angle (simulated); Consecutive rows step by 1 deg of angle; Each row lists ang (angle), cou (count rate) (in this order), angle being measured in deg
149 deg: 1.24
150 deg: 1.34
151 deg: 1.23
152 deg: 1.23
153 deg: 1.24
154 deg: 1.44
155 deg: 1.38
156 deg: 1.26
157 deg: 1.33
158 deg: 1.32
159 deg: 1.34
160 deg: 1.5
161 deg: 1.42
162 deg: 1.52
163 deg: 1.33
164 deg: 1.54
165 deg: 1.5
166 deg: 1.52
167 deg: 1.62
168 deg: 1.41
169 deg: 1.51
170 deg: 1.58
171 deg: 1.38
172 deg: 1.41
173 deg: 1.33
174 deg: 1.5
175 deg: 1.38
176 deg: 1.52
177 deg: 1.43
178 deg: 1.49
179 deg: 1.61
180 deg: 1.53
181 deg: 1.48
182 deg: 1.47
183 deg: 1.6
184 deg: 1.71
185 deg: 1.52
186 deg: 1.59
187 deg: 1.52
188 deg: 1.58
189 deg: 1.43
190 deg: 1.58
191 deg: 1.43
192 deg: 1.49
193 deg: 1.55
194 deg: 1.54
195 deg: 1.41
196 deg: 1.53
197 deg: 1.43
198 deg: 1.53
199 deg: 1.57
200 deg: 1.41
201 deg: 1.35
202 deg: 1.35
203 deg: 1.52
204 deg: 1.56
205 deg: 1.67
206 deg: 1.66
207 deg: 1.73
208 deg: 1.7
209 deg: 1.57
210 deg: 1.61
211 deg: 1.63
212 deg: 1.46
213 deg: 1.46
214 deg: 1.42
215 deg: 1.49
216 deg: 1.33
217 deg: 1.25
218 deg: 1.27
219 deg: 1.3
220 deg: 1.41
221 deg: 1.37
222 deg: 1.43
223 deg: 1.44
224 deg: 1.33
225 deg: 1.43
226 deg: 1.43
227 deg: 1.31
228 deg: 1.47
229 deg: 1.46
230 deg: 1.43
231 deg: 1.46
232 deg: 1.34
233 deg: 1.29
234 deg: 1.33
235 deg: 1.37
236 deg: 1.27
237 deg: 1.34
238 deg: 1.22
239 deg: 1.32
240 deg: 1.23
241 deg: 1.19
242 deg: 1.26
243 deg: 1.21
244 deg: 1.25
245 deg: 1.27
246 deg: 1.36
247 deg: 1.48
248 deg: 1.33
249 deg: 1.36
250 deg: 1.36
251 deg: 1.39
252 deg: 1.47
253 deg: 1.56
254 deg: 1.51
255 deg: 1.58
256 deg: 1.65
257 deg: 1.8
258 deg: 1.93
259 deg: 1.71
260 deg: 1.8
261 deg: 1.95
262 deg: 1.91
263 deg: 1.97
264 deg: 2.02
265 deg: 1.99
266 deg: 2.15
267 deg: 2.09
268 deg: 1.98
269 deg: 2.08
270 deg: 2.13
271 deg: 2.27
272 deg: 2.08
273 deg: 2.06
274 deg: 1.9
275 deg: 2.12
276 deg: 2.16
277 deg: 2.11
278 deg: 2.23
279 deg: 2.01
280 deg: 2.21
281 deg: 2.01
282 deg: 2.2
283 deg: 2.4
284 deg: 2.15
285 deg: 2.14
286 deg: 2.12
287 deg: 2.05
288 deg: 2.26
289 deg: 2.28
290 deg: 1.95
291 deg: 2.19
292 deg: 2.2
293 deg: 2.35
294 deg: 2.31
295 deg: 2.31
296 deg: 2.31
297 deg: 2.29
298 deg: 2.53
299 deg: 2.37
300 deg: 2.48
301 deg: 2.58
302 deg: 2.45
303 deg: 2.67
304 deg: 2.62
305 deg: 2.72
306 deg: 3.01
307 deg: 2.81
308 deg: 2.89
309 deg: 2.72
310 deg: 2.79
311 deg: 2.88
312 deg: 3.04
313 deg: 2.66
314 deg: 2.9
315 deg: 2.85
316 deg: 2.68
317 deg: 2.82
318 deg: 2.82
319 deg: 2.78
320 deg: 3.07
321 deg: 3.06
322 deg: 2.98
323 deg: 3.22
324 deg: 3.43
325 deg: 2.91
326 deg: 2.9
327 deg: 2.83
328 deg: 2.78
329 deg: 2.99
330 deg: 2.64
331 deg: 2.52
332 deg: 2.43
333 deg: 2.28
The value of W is 1.4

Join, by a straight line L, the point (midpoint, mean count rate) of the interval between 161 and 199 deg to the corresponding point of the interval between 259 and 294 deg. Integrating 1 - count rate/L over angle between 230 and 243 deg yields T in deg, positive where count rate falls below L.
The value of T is 3.8 deg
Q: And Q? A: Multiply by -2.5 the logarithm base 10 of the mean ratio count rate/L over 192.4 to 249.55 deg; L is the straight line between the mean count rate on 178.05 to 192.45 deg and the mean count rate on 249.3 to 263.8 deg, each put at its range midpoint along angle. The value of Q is 0.14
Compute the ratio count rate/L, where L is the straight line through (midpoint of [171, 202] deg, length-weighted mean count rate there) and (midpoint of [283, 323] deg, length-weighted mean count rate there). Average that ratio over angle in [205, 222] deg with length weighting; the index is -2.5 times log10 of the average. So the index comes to 0.17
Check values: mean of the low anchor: 1.49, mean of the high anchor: 2.57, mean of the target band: 1.48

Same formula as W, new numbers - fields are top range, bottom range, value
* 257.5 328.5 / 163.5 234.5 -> 1.64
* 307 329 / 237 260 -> 2.02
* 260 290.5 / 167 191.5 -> 1.39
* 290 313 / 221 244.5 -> 1.91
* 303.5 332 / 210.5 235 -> 2.05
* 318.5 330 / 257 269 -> 1.53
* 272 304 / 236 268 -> 1.43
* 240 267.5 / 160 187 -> 1.07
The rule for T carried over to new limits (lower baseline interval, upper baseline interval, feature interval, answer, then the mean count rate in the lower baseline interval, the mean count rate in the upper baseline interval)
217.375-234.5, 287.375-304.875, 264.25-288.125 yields -0.38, 1.38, 2.37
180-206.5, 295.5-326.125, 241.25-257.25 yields 5.32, 1.52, 2.78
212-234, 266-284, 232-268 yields 4.80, 1.39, 2.12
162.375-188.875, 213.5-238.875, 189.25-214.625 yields -1.68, 1.5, 1.37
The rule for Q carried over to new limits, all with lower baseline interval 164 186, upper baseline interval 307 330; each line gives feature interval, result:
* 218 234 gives 0.396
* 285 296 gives 0.191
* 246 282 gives 0.265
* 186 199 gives 0.113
